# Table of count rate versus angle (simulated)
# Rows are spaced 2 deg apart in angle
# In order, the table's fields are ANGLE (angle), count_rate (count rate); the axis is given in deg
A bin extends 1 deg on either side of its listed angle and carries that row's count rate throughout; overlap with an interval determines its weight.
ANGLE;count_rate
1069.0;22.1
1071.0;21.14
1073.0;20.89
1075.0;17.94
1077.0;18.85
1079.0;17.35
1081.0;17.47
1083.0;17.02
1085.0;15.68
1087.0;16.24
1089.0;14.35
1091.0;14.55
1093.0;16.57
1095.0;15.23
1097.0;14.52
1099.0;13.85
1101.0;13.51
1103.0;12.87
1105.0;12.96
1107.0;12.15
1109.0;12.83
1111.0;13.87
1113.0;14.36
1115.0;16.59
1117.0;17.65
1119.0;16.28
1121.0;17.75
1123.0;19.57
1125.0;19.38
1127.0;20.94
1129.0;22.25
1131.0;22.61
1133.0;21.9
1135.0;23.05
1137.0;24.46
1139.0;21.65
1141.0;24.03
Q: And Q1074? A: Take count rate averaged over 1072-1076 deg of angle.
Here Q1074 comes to 19.4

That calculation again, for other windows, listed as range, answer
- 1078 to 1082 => 17.4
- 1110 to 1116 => 14.9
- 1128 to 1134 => 22.3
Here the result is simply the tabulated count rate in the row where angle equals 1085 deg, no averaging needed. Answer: 15.68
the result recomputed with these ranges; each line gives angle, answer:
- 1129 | 22.25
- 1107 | 12.15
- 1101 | 13.51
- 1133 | 21.9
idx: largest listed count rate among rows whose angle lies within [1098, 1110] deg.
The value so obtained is 13.85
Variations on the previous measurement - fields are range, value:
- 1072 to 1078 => 20.89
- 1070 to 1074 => 21.14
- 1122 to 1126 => 19.57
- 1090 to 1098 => 16.57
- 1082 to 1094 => 17.02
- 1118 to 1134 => 22.61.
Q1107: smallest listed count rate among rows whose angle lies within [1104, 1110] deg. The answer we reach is 12.15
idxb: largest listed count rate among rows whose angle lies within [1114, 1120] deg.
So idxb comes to 17.65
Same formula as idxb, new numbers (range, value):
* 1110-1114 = 14.36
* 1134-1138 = 24.46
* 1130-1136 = 23.05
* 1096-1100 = 14.52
